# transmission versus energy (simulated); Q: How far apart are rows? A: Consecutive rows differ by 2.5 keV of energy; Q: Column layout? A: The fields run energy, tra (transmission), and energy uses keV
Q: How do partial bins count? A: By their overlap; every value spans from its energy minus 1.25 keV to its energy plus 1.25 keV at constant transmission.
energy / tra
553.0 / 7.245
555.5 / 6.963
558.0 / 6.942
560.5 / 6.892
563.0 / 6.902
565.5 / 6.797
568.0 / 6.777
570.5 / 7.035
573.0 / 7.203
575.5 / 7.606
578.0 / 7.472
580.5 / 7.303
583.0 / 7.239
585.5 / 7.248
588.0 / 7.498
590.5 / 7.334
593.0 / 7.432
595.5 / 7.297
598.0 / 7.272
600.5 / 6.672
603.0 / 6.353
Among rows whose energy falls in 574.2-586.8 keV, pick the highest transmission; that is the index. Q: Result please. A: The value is 7.606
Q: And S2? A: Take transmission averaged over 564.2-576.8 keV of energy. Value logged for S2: 7.08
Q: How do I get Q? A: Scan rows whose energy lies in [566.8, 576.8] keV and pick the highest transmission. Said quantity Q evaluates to 7.606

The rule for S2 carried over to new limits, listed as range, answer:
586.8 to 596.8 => 7.39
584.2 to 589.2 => 7.37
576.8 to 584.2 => 7.34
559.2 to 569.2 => 6.84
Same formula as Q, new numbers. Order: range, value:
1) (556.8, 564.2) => 6.942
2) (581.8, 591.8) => 7.498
